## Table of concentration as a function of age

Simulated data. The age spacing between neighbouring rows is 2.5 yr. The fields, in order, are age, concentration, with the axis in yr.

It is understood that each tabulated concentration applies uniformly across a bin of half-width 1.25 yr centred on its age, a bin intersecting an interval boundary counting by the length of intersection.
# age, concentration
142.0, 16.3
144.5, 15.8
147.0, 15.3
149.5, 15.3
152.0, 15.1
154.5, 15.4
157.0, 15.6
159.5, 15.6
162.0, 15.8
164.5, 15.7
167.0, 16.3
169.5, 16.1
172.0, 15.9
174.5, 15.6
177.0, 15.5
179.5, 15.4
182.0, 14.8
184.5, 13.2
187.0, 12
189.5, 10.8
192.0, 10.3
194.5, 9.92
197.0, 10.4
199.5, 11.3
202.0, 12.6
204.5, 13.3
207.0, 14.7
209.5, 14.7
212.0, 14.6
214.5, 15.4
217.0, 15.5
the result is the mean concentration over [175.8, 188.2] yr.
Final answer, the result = 14.2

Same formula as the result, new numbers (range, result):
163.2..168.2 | 16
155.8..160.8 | 15.6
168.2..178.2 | 15.8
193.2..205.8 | 11.5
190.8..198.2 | 10.2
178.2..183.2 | 15.1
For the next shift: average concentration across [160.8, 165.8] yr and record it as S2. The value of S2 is 15.8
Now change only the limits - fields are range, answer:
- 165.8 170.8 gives 16.2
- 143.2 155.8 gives 15.4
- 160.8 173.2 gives 16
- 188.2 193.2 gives 10.6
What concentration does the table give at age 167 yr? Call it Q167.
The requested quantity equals 16.3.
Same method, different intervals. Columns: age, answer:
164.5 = 15.7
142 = 16.3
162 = 15.8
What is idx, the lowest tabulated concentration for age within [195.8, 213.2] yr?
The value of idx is 10.4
